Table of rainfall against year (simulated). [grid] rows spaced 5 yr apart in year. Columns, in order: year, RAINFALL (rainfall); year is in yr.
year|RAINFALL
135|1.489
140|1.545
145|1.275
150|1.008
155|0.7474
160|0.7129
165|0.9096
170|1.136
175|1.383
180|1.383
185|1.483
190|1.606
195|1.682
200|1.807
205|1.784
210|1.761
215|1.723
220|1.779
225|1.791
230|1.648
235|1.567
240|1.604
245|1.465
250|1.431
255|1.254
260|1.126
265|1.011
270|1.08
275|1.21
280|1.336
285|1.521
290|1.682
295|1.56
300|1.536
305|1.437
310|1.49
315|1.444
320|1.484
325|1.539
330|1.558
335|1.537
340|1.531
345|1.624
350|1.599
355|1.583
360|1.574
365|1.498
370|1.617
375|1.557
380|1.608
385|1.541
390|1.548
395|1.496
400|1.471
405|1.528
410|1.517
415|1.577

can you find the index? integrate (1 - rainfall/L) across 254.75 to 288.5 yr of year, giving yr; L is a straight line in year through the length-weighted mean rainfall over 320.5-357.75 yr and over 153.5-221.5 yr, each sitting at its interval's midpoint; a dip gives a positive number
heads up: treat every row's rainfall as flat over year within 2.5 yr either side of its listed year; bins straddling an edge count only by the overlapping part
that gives 6.1 yr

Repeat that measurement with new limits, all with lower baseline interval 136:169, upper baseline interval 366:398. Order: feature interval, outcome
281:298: -2.61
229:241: -3.53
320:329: -0.60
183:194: -4.15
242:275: 1.38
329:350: -1.47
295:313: -1.42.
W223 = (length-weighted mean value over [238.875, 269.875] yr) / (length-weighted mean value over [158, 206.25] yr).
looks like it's 0.9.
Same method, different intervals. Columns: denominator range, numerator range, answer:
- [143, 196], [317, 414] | 1.29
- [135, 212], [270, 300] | 1.06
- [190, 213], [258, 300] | 0.76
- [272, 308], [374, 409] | 1.05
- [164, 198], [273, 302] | 1.06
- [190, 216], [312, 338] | 0.87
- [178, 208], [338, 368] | 0.96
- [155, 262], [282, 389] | 1.06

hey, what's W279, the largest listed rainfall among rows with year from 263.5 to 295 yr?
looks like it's 1.682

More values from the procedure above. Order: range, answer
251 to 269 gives 1.254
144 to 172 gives 1.275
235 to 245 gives 1.604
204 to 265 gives 1.791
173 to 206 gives 1.807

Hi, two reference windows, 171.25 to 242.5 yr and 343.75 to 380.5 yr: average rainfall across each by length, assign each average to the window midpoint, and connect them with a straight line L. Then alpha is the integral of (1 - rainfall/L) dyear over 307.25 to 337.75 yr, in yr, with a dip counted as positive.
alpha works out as 1.6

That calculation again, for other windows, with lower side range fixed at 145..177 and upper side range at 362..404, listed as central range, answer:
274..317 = -4.8 yr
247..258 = -1.0 yr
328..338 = -0.9 yr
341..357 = -1.5 yr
